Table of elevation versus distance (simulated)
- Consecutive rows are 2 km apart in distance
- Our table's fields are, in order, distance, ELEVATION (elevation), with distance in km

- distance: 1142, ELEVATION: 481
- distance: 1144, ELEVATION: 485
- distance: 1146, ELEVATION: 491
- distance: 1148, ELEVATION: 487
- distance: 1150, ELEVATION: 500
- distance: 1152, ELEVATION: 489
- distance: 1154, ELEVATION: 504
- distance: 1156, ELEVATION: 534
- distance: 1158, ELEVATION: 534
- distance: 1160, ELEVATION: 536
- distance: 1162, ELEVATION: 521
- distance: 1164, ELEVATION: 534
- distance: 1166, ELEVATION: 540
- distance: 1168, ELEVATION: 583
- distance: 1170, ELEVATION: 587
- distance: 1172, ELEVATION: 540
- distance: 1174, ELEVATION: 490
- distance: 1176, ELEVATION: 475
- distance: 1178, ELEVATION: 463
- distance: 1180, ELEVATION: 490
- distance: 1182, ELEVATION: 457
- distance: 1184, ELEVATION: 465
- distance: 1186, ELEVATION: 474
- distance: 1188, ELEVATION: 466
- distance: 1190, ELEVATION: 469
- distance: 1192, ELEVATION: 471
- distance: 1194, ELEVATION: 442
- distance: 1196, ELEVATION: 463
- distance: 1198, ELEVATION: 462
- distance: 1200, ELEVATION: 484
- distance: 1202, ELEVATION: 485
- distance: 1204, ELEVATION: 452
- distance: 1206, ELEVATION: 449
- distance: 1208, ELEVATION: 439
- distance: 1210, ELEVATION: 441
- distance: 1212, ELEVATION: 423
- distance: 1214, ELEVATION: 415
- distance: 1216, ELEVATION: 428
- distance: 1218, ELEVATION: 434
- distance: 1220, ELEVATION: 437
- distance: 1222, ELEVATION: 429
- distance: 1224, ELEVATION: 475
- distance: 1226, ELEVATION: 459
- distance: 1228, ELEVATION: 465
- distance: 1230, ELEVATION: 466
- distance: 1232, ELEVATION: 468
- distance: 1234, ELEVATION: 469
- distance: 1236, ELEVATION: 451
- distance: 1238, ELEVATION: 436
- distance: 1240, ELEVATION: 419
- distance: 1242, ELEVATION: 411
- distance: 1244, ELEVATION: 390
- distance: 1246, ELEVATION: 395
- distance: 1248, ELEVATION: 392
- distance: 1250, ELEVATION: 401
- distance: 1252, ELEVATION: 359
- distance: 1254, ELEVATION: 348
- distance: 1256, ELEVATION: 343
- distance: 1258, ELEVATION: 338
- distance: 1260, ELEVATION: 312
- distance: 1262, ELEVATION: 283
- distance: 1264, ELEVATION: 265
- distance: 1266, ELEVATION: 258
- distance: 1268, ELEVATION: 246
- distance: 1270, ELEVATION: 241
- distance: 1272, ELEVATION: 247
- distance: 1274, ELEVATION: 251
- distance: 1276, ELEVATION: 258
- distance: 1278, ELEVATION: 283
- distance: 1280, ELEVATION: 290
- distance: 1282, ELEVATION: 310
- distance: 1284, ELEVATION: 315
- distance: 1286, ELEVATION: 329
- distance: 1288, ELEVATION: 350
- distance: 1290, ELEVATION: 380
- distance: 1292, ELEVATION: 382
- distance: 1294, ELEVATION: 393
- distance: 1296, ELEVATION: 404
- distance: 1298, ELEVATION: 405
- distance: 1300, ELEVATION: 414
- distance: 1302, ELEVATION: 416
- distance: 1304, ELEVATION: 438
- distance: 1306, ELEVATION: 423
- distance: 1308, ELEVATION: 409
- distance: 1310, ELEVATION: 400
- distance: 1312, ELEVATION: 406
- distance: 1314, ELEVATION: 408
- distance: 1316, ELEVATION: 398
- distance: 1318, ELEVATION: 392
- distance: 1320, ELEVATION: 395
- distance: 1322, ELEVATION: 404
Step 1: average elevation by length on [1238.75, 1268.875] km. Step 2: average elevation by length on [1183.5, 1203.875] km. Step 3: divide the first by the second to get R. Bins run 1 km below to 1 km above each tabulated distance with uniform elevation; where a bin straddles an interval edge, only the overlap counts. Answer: 0.74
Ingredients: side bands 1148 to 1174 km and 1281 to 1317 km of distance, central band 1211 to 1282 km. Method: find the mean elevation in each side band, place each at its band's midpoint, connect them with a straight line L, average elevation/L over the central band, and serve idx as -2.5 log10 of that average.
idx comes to 0.20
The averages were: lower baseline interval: 530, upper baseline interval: 388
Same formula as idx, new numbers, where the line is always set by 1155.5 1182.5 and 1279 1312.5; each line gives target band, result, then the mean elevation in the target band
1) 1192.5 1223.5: 0.07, 446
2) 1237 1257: 0.12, 389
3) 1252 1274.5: 0.40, 289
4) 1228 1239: -0.02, 459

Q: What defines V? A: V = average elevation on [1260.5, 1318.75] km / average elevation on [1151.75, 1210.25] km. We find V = 0.7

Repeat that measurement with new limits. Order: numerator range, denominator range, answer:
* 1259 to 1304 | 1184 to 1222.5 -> 0.71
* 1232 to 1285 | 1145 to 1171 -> 0.64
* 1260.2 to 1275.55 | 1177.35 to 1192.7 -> 0.55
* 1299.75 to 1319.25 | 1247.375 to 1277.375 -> 1.36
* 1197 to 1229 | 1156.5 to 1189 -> 0.88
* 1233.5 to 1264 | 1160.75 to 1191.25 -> 0.75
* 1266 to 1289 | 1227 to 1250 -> 0.65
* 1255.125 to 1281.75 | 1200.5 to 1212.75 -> 0.62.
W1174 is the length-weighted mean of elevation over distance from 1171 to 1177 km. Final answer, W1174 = 502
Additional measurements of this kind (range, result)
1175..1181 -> 476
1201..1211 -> 453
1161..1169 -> 544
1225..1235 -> 465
